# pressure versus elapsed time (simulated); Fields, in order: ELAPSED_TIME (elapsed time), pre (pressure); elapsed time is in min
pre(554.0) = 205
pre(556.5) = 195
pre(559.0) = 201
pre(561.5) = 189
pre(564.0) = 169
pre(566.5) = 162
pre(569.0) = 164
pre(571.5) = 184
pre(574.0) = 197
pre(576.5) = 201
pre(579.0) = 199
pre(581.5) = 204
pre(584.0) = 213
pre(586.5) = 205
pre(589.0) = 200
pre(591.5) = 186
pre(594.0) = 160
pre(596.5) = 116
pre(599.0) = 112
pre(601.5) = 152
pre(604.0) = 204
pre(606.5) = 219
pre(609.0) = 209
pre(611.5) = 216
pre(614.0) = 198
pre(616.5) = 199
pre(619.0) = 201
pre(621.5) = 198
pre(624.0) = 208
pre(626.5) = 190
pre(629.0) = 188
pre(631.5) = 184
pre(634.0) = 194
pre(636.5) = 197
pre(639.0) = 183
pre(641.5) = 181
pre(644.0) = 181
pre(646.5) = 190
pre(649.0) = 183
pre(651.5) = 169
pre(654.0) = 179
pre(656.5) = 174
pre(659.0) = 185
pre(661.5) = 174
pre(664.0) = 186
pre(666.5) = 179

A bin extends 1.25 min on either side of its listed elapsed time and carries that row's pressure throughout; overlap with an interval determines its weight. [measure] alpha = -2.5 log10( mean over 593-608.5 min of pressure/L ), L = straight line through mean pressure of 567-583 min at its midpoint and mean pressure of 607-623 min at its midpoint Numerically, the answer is 0.22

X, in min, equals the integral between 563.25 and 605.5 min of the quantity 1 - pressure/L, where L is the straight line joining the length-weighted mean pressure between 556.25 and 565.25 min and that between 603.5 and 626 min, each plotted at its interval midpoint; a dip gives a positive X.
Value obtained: 3.6 min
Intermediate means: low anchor 188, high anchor 205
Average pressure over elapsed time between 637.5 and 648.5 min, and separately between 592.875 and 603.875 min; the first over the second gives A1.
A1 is 1.3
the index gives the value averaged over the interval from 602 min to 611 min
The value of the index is 206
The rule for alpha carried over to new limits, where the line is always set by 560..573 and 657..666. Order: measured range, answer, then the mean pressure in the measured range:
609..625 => -0.147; 204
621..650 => -0.062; 190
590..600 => 0.208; 146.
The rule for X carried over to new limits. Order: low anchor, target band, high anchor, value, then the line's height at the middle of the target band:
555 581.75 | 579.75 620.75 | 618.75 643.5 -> 0.5 min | 190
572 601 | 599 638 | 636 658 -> -2.9 min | 181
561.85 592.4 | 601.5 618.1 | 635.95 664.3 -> -1.5 min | 186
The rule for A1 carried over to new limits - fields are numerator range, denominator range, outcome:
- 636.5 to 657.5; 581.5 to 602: 1.06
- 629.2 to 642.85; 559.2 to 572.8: 1.07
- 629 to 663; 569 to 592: 0.93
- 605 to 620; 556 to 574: 1.14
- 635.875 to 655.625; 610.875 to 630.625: 0.92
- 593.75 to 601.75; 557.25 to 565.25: 0.69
